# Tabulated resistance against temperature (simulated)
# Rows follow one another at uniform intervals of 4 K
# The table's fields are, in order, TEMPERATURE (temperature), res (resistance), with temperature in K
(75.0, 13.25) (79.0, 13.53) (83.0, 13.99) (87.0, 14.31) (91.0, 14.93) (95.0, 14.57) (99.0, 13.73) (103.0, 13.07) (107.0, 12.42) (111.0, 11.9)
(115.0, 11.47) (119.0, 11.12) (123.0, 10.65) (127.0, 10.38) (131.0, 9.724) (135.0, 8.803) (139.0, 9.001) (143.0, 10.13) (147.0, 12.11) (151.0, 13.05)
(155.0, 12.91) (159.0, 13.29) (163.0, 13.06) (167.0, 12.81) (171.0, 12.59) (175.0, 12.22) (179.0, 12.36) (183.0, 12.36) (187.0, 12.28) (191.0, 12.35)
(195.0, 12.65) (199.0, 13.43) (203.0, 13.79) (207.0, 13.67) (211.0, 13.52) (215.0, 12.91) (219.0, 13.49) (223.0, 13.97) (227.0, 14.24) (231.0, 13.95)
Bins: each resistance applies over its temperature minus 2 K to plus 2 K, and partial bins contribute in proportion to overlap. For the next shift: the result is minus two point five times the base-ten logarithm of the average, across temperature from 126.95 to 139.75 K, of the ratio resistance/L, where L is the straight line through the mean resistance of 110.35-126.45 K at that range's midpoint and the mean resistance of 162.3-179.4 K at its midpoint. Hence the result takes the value 0.226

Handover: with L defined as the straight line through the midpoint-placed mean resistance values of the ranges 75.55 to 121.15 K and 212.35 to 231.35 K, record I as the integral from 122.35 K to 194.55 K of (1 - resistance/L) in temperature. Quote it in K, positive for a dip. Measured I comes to 9.2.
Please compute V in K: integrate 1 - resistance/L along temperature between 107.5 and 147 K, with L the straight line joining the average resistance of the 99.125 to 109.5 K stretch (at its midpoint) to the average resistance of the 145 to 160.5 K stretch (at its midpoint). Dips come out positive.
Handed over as 7.2 K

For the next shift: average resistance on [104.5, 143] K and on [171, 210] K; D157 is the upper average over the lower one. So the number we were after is 1.2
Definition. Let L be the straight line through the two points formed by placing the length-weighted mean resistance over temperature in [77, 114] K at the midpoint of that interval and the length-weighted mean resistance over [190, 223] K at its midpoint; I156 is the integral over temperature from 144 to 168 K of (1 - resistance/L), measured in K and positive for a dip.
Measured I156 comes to 1.2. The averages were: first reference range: 13.5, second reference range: 13.3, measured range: 12.8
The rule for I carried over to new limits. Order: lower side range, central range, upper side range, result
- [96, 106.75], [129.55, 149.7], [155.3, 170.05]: 4.7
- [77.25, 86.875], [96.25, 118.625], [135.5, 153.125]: 0.3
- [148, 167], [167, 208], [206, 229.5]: 1.8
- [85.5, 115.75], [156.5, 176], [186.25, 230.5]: 0.8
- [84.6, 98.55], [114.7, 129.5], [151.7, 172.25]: 3.2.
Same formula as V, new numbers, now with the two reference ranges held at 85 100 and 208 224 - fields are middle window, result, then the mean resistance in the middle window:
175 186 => 1.1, 12.3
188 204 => 0.8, 13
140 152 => 2.2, 11.4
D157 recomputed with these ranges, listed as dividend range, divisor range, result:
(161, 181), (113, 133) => 1.18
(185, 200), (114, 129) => 1.16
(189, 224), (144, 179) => 1.05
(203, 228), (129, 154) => 1.29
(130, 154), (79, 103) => 0.75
